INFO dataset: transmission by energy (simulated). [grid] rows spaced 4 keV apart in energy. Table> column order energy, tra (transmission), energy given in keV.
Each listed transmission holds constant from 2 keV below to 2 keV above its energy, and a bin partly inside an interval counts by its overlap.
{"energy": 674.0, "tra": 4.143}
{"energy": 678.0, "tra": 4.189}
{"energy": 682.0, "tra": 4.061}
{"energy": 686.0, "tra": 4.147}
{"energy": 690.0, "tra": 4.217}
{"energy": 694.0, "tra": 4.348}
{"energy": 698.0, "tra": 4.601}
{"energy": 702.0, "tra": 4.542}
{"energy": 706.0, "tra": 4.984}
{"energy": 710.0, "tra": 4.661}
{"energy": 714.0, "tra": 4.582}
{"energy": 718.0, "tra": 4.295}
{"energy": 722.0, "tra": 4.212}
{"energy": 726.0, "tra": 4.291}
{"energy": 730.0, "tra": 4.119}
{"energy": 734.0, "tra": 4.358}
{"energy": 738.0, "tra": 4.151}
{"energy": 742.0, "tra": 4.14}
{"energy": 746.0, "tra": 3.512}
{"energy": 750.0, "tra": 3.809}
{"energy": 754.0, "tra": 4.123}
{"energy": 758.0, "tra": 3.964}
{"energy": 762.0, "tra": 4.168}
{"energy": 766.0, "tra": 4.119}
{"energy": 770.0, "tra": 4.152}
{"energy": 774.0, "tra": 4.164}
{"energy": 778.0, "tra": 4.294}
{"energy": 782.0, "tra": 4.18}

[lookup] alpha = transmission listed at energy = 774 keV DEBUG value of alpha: 4.164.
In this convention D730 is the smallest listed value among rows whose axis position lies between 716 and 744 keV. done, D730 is 4.119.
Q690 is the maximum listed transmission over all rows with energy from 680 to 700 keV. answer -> 4.601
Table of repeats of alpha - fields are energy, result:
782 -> 4.18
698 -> 4.601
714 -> 4.582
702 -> 4.542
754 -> 4.123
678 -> 4.189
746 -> 3.512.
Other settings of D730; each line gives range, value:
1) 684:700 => 4.147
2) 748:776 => 3.809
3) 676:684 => 4.061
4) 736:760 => 3.512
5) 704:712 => 4.661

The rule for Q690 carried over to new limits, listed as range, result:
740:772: 4.168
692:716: 4.984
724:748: 4.358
